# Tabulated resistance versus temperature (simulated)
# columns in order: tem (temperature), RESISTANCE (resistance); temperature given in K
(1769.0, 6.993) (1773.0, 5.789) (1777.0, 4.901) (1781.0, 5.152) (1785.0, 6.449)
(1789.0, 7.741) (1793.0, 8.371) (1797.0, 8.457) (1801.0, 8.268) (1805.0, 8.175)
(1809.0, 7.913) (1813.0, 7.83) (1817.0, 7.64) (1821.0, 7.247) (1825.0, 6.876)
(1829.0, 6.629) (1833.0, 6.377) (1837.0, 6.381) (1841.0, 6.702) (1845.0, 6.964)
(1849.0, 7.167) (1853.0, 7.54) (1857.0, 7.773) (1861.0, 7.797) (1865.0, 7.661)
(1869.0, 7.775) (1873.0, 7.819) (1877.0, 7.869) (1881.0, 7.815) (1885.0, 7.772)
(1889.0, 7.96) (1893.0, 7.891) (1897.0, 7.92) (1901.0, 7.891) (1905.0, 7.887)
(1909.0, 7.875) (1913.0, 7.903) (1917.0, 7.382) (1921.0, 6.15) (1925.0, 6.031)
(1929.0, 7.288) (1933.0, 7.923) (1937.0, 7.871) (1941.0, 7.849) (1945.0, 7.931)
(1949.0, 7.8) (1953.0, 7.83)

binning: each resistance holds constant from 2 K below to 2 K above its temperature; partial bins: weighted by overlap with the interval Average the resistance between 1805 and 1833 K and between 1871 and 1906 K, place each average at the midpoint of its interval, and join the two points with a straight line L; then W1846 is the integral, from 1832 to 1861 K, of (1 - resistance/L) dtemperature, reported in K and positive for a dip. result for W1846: 1.89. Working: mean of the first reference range 7.34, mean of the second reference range 7.87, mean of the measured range 7.06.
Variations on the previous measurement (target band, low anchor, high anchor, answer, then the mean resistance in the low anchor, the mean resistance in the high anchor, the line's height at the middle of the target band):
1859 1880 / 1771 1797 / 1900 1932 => -2.22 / 6.56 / 7.3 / 7.04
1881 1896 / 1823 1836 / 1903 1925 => -1.63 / 6.61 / 7.31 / 7.1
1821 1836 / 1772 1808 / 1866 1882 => 1.47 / 7.09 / 7.81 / 7.42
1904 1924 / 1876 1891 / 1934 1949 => 1.32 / 7.85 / 7.88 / 7.86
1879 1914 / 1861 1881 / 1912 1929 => -2.77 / 7.79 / 6.86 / 7.31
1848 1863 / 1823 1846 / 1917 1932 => -2.12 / 6.64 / 6.7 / 6.66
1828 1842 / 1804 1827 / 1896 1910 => 2.11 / 7.59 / 7.89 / 7.66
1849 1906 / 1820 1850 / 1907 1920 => -4.53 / 6.77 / 7.6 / 7.22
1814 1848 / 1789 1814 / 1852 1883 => 4.64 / 8.15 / 7.76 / 7.98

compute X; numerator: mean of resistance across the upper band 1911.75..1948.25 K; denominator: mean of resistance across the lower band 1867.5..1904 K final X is 0.94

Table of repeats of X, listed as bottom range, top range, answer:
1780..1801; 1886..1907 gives 1.06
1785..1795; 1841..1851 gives 0.90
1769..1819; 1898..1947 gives 1.04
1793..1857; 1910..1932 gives 0.95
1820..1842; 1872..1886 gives 1.17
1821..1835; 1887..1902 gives 1.18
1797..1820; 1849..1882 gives 0.97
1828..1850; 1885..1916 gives 1.18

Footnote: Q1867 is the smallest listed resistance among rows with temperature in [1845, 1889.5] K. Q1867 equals 6.964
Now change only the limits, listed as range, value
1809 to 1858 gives 6.377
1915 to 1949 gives 6.031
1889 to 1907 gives 7.887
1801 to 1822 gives 7.247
